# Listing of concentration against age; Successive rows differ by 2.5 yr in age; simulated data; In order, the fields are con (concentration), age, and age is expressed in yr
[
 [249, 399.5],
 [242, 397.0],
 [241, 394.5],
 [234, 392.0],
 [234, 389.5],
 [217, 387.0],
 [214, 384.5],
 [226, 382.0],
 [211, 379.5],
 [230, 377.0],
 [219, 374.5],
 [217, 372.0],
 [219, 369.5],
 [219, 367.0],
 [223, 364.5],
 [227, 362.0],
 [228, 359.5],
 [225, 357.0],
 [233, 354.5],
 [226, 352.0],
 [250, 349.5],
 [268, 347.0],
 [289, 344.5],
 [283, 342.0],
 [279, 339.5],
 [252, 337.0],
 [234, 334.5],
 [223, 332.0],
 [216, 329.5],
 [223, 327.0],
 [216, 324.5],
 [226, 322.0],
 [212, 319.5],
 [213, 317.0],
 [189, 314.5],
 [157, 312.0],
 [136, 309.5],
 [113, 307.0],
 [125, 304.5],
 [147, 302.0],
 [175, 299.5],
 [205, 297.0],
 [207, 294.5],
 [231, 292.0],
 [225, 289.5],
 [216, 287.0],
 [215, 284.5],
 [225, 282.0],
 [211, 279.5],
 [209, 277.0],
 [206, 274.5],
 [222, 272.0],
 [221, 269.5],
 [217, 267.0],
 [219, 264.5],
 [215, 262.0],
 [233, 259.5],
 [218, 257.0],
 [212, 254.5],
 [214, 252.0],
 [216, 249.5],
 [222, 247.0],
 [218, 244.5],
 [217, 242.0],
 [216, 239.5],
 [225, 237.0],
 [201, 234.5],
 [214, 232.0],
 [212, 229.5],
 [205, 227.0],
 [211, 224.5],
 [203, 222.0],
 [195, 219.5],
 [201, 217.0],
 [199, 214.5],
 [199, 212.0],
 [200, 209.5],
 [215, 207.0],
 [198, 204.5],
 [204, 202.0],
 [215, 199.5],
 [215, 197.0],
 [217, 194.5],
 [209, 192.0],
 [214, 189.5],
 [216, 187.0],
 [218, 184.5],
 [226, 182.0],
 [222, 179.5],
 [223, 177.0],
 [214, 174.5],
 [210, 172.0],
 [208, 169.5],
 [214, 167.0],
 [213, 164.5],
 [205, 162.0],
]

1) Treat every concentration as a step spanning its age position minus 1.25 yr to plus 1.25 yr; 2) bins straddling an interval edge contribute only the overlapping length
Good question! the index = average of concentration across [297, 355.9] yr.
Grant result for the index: 212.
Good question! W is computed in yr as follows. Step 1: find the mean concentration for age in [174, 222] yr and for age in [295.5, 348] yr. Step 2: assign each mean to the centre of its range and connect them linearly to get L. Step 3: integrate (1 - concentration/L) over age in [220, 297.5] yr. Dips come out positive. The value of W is -2.26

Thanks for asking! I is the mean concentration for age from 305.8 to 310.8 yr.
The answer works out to 125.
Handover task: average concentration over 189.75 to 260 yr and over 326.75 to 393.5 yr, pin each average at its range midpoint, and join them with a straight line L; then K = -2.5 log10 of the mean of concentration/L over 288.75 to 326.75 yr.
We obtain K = 0.21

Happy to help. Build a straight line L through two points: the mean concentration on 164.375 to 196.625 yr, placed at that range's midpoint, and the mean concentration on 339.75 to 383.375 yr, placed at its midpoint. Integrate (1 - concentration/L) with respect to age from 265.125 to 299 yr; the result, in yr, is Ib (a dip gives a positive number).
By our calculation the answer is 1.7 yr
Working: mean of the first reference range 216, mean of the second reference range 236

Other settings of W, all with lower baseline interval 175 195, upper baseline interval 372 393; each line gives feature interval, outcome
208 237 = 1.9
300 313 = 4.9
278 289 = 0.2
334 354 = -3.5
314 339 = -0.2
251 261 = 0.0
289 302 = 1.1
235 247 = 0.1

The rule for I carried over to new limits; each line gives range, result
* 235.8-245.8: 219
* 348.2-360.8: 233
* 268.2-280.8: 214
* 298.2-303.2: 162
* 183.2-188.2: 217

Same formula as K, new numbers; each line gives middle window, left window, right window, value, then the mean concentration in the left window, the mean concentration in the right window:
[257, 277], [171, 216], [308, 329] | -0.08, 212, 196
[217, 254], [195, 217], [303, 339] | -0.04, 206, 197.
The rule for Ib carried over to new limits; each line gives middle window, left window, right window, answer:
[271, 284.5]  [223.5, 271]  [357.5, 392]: 0.2 yr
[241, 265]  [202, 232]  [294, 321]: -3.5 yr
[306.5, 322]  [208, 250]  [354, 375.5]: 2.9 yr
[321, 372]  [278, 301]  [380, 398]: -3.7 yr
